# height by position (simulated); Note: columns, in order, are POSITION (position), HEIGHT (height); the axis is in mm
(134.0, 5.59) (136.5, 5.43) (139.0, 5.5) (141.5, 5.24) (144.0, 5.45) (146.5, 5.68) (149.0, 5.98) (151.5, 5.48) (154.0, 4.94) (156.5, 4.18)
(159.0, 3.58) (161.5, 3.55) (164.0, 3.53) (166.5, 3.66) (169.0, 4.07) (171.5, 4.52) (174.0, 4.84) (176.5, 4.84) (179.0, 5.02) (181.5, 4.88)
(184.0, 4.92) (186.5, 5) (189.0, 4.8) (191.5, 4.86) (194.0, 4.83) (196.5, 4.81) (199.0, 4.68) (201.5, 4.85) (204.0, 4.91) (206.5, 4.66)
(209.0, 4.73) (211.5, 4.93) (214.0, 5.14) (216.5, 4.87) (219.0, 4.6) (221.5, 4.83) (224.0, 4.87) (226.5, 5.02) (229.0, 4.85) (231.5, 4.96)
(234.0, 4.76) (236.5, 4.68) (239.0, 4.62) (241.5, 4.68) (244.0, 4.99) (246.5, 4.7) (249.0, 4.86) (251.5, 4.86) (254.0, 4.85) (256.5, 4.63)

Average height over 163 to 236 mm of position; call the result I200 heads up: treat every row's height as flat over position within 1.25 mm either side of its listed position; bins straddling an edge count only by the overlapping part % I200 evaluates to 4.74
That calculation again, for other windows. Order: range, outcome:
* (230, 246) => 4.78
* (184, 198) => 4.86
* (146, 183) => 4.56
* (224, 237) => 4.87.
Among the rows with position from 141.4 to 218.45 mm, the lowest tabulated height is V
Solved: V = 3.53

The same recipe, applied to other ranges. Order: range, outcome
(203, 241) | 4.6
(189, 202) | 4.68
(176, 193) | 4.8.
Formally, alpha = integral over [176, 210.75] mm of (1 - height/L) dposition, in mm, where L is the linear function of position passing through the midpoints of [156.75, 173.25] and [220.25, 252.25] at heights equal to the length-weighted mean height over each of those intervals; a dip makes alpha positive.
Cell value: -4.9 mm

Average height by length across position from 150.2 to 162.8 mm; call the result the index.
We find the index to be 4.35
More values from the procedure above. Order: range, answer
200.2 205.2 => 4.88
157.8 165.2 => 3.55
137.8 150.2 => 5.57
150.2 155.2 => 5.22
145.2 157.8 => 5.25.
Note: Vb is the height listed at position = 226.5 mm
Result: 5.02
